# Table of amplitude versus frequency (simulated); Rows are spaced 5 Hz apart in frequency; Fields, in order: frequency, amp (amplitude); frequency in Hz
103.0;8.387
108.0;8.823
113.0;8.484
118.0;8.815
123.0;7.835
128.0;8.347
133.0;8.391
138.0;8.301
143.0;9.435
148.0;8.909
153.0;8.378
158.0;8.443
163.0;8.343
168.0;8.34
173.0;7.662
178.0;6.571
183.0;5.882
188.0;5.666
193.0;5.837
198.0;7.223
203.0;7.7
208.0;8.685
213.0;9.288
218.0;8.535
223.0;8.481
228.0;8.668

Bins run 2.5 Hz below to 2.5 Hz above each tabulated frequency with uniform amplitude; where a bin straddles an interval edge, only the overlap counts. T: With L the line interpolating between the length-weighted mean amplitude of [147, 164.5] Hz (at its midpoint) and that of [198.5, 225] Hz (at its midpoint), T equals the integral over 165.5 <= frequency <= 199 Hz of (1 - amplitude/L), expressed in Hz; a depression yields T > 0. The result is 6.9 Hz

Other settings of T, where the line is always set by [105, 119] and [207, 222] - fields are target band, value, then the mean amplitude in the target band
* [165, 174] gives 0.7 Hz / 8.08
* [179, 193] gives 4.6 Hz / 5.87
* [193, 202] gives 1.9 Hz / 6.92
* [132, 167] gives 0.5 Hz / 8.6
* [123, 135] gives 0.6 Hz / 8.26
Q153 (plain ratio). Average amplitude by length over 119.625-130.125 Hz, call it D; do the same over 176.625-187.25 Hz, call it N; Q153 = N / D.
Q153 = 0.7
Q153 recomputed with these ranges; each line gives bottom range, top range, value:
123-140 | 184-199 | 0.74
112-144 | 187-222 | 0.91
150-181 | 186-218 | 0.95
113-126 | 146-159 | 1.03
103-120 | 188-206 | 0.78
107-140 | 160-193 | 0.83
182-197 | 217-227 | 1.44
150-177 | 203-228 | 1.06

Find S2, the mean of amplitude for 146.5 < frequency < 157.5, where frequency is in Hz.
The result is 8.58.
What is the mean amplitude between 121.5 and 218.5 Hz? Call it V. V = 7.88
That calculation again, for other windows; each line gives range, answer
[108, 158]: 8.55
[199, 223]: 8.46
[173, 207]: 6.66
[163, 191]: 6.94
